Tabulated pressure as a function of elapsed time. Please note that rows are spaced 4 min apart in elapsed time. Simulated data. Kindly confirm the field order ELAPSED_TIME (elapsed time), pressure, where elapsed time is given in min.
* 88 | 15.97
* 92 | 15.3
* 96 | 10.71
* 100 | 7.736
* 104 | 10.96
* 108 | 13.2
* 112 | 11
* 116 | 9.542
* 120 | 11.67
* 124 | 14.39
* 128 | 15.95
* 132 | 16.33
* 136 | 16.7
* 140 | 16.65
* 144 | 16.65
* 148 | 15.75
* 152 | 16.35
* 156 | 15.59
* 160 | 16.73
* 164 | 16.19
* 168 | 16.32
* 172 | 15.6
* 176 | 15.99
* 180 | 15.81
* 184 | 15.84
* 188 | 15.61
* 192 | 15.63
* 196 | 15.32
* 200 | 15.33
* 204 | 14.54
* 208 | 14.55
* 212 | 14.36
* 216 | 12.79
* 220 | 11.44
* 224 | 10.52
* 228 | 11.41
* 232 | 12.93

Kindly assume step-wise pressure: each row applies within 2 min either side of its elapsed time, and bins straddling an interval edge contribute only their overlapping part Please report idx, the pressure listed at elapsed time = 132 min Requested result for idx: 16.33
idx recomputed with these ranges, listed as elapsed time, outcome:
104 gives 10.96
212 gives 14.36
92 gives 15.3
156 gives 15.59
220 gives 11.44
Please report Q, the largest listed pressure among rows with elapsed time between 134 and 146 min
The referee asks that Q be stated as 16.7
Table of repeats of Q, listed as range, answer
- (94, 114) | 13.2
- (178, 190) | 15.84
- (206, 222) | 14.55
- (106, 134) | 16.33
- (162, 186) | 16.32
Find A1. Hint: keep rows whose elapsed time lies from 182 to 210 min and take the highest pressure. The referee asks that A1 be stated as 15.84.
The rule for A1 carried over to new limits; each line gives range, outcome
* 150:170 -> 16.73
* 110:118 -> 11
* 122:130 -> 15.95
